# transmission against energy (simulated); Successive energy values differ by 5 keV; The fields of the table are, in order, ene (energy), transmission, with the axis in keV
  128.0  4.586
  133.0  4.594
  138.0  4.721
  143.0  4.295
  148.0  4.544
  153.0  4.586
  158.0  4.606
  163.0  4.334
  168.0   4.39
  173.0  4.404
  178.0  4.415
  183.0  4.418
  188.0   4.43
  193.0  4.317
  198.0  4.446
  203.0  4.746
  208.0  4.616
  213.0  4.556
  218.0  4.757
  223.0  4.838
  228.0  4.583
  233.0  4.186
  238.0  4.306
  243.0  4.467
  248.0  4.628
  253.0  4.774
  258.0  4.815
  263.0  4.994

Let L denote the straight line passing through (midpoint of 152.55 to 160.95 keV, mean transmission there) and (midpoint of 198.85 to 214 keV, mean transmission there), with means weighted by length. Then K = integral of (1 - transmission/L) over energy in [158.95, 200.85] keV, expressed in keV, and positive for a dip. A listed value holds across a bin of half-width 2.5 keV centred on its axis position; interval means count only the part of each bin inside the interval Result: 1.8 keV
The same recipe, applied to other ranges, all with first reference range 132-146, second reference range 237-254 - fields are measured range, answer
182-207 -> 0.3 keV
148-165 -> 0.1 keV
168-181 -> 0.4 keV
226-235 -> 0.3 keV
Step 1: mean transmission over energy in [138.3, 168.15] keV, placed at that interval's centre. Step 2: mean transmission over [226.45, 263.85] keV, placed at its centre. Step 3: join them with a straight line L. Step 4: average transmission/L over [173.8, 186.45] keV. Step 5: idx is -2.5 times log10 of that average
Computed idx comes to 0.02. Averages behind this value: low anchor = 4.48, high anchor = 4.58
